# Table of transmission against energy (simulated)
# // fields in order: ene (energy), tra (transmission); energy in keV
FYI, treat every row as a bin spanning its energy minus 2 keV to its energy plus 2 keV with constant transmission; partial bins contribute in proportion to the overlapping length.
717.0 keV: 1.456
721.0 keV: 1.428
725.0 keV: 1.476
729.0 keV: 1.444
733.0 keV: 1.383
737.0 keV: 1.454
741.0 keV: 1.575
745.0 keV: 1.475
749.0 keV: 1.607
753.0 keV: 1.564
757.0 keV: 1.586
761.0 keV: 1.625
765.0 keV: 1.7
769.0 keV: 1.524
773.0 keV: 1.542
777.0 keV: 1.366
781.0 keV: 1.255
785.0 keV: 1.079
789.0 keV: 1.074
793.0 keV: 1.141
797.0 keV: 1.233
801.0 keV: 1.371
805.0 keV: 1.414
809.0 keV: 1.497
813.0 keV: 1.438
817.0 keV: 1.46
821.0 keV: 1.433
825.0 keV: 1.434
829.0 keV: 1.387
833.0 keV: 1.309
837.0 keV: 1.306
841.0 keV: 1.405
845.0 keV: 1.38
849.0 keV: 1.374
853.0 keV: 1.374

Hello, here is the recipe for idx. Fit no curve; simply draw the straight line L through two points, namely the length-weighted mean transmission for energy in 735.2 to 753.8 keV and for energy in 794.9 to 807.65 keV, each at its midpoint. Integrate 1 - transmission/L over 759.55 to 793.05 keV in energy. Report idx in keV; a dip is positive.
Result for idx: 1.3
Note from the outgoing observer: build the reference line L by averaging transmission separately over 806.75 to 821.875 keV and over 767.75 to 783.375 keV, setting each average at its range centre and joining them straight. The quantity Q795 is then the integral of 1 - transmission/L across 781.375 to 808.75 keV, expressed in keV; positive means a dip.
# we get 3.7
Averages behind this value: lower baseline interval 1.41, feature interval 1.24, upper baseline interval 1.46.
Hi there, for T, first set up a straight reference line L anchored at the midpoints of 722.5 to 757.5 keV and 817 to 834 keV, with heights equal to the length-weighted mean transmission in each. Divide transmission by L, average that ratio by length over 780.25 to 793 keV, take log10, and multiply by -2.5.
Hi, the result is 0.27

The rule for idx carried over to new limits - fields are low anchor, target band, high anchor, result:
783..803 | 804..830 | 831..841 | -3.70 keV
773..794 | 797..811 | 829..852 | -1.44 keV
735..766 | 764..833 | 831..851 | 4.13 keV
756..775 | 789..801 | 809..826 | 2.48 keV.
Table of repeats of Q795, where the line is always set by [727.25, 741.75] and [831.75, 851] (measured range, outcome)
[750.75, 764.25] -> -1.6 keV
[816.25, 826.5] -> -0.5 keV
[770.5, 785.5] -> 0.8 keV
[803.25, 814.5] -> -0.5 keV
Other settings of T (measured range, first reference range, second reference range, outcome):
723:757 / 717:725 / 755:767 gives 0.03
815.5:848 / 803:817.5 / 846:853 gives 0.02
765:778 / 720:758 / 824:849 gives -0.05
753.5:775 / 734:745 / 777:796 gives -0.20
